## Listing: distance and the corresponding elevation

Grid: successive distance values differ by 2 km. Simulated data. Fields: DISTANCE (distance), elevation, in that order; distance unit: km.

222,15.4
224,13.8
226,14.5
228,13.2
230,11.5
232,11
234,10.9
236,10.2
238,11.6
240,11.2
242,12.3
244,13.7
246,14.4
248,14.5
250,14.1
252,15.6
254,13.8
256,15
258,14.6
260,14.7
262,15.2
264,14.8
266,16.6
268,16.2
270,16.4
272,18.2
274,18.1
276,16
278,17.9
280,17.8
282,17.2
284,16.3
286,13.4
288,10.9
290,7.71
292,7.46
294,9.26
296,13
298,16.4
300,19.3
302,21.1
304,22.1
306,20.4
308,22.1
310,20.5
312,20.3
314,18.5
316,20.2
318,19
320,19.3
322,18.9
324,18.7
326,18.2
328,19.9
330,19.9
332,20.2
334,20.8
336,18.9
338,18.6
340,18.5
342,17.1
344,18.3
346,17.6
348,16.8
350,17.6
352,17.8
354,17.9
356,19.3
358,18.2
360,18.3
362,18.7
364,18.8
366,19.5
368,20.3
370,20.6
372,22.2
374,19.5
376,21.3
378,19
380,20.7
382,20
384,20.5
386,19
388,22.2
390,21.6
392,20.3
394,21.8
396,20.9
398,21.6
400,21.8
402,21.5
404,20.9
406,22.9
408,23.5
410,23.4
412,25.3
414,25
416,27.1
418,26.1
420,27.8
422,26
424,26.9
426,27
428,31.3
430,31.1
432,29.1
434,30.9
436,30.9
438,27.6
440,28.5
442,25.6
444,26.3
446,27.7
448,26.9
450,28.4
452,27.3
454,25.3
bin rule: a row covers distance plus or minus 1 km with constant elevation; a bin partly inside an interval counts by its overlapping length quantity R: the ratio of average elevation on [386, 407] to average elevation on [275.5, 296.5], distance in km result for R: 1.6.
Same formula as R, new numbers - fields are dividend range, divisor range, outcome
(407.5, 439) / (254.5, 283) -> 1.69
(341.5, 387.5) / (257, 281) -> 1.17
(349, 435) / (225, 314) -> 1.49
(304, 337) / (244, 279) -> 1.27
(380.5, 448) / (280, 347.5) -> 1.42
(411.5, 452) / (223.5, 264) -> 2.09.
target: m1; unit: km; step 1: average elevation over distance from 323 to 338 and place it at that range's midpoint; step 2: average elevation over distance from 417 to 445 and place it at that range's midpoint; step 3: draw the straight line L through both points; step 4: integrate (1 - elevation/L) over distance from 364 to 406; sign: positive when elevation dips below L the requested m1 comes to 5.9 km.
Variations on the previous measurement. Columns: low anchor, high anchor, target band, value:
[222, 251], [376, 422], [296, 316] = -3.3 km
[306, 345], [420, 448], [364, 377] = 1.5 km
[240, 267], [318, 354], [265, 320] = -1.2 km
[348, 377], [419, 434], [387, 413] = 2.7 km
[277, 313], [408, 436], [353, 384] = 4.2 km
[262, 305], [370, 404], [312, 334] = -2.3 km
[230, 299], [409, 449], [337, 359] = 3.0 km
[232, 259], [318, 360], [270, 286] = -2.1 km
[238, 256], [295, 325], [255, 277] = -0.9 km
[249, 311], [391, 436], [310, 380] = 4.2 km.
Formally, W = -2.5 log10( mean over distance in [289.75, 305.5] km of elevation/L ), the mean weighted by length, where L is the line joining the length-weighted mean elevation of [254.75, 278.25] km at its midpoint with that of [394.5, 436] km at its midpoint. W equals 0.204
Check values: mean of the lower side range 16.1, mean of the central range 15.1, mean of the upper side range 25.6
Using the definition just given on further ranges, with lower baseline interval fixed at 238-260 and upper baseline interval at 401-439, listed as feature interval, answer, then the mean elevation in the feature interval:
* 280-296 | 0.337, 12.2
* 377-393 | 0.173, 20.4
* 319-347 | 0.063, 18.9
